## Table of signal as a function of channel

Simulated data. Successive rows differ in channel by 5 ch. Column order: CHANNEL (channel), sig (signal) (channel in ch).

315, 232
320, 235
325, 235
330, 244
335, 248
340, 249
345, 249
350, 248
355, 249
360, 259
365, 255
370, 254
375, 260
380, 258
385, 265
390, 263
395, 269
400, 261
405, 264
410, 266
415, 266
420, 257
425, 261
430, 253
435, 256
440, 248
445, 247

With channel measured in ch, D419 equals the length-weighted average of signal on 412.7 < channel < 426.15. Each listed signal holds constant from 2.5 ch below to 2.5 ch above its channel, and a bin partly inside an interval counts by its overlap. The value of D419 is 261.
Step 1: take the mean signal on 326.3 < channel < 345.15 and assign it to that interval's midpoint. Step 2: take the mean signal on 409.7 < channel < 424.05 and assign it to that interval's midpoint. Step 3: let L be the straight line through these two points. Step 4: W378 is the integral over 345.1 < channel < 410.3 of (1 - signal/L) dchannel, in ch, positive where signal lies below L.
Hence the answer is -1.0 ch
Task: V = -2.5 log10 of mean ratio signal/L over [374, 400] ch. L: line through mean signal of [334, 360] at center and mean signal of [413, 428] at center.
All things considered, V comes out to -0.03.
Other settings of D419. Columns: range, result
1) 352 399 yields 259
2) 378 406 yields 263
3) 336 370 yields 252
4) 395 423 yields 263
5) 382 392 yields 264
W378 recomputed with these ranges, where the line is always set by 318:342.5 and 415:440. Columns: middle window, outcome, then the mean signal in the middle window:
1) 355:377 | -0.7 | 256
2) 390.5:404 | -0.7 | 265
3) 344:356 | -0.2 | 249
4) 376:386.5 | -0.5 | 261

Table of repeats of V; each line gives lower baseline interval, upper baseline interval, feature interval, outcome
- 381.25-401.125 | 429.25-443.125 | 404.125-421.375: -0.02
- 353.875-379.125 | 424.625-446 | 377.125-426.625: -0.04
